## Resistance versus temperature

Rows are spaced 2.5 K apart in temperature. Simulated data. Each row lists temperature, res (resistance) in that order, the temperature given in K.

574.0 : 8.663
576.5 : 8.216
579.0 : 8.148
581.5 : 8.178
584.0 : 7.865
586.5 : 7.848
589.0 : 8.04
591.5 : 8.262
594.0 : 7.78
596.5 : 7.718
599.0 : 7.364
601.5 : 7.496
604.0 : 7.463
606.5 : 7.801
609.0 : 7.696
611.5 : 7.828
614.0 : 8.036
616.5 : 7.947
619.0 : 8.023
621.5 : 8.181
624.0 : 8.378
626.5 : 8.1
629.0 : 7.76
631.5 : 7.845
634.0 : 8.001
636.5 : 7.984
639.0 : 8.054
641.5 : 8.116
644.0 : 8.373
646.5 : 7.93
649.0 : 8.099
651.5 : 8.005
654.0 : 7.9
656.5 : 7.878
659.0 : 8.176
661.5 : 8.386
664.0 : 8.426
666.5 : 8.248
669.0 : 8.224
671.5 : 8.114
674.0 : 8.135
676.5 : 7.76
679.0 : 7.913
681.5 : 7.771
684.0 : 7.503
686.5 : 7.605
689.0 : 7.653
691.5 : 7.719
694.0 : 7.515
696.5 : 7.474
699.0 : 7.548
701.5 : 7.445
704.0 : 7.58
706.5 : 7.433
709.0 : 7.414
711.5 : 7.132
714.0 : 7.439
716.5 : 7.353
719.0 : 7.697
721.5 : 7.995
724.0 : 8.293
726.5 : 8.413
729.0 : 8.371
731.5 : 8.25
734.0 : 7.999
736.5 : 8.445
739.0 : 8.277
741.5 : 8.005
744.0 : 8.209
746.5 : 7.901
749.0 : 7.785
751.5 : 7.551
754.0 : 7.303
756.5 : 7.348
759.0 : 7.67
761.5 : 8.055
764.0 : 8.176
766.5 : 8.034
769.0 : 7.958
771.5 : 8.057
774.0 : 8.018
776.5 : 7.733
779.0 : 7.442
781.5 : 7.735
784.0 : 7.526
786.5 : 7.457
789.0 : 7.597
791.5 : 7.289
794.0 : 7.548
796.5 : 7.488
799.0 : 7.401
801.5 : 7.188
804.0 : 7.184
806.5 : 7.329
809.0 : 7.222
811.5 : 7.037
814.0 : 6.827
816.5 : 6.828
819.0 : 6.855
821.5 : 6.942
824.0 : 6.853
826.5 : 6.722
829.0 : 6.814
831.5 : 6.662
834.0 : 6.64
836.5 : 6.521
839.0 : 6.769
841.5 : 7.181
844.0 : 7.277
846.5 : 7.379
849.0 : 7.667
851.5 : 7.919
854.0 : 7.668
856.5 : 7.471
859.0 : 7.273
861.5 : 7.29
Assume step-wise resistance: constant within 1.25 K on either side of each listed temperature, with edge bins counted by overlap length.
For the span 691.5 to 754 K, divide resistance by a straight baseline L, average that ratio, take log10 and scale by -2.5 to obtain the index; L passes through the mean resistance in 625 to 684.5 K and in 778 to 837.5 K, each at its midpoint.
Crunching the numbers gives -0.02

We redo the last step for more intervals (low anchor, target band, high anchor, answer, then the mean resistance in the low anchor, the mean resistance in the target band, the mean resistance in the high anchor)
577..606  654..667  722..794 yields -0.04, 7.84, 8.19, 7.88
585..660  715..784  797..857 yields -0.07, 7.94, 7.92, 7.1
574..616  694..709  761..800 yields 0.04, 7.88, 7.49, 7.72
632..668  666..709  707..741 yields 0.04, 8.11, 7.73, 7.92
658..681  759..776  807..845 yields -0.09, 8.14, 8.01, 6.88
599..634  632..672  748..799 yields -0.04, 7.87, 8.11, 7.68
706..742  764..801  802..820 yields -0.05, 7.91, 7.67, 7.05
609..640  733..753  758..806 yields -0.04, 8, 8.01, 7.66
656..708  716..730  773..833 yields -0.06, 7.83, 8.05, 7.23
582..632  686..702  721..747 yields 0.07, 7.88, 7.57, 8.21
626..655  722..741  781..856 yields -0.09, 8.01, 8.27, 7.18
